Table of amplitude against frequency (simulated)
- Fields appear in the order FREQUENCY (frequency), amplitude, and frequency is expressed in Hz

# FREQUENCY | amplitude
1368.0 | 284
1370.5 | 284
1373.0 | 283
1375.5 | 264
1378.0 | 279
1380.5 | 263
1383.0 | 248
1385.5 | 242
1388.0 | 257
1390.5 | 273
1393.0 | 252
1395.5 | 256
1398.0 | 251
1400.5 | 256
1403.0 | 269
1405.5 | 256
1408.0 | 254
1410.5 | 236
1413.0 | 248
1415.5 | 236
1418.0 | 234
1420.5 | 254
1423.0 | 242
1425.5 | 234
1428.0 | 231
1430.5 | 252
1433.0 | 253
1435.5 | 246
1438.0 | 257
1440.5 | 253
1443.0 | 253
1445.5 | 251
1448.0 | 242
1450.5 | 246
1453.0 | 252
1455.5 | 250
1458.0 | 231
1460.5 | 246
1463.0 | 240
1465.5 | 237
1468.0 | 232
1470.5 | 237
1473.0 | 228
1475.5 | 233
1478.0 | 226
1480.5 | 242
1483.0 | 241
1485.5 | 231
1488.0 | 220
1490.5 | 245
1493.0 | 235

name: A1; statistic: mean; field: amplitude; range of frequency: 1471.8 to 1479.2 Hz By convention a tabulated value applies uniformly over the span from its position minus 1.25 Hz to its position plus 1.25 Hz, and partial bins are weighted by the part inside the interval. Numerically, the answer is 229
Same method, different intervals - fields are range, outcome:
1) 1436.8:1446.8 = 253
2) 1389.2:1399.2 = 258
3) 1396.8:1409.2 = 257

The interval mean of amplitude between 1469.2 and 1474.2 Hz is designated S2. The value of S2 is 233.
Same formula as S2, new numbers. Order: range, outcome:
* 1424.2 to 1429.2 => 233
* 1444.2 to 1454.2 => 248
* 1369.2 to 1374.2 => 284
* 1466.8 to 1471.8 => 234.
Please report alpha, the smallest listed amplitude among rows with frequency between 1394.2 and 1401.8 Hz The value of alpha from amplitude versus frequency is 251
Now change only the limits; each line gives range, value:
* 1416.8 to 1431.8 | 231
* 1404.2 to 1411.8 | 236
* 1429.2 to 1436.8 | 246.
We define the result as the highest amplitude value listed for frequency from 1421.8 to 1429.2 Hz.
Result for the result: 242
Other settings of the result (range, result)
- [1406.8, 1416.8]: 254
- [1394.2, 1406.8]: 269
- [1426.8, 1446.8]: 257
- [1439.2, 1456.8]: 253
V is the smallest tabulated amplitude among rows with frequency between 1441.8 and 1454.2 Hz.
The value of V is 242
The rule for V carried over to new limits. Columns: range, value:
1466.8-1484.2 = 226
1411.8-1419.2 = 234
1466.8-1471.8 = 232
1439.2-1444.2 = 253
